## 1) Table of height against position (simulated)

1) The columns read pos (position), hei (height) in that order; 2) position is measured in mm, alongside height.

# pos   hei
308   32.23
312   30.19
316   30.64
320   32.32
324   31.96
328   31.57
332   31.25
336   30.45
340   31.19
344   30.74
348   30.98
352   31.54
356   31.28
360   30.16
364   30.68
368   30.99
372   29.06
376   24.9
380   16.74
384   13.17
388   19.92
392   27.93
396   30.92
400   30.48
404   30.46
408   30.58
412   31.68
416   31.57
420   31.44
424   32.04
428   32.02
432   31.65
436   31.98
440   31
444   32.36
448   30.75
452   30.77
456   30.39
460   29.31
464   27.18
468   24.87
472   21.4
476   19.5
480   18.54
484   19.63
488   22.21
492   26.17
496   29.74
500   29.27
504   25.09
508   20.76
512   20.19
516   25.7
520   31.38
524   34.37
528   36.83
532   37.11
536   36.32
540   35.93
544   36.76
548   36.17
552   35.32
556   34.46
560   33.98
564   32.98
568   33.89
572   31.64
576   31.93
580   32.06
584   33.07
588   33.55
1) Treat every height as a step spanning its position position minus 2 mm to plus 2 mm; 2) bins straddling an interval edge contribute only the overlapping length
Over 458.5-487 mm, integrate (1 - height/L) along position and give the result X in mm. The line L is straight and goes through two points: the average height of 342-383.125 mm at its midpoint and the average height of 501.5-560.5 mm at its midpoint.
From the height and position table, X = 7.3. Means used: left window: 28.3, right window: 32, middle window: 22.8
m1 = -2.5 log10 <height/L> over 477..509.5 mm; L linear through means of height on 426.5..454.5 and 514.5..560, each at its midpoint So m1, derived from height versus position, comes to 0.36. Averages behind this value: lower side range 31.5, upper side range 34.6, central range 23.8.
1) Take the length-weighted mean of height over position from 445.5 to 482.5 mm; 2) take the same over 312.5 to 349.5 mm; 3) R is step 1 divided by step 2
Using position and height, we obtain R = 0.83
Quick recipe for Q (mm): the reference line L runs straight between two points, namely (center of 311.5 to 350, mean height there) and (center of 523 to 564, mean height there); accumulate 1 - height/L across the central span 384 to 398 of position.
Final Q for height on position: 3.5 mm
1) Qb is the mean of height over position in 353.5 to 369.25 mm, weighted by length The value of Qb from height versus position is 30.8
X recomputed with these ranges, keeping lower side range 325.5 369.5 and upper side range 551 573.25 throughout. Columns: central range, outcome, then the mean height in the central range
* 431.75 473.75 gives 4.1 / 29.2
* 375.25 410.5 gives 7.2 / 25.1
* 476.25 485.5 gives 3.8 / 19.1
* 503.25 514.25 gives 3.8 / 21.7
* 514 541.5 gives -0.5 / 33.9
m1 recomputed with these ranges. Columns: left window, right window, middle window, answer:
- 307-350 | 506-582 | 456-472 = 0.193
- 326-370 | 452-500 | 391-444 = -0.130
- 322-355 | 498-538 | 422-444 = -0.048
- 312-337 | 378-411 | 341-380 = -0.044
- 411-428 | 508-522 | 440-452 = -0.052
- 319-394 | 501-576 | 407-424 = -0.070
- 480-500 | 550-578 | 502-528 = 0.020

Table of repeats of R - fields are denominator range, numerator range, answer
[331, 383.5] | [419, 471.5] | 1.05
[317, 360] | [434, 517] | 0.83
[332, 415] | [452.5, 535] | 0.94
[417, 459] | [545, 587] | 1.07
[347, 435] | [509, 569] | 1.16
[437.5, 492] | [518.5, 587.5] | 1.32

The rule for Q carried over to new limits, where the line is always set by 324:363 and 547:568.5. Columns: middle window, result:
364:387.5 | 6.0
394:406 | 0.5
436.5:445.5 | 0.2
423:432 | 0.1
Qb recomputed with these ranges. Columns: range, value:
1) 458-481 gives 23.7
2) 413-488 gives 28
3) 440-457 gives 31.1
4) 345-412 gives 27.7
